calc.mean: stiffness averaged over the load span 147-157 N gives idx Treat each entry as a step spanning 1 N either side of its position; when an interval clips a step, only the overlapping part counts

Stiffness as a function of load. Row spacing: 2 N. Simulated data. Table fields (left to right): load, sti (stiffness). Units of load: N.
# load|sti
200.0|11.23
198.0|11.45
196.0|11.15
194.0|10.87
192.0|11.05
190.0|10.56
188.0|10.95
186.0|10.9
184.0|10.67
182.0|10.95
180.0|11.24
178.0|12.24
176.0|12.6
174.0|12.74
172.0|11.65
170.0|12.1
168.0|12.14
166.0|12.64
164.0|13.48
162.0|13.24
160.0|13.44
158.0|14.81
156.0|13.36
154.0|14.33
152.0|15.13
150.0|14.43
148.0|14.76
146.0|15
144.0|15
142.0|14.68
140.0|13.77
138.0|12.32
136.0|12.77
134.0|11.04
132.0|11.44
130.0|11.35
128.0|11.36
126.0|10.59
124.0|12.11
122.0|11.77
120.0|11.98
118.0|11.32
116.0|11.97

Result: 14.4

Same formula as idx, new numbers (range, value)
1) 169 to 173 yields 11.9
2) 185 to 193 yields 10.9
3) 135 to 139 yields 12.5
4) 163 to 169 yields 12.8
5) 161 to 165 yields 13.4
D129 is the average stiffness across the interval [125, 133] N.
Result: 11.2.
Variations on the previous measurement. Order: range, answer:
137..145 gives 13.9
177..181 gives 11.7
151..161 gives 14.2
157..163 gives 13.8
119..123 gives 11.9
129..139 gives 11.8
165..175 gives 12.3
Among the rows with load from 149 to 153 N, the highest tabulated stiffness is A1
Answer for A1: 15.13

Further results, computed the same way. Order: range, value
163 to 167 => 13.48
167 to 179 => 12.74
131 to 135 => 11.44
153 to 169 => 14.81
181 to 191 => 10.95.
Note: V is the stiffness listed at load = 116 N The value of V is 11.97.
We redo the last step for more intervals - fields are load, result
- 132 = 11.44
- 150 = 14.43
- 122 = 11.77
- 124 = 12.11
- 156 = 13.36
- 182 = 10.95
